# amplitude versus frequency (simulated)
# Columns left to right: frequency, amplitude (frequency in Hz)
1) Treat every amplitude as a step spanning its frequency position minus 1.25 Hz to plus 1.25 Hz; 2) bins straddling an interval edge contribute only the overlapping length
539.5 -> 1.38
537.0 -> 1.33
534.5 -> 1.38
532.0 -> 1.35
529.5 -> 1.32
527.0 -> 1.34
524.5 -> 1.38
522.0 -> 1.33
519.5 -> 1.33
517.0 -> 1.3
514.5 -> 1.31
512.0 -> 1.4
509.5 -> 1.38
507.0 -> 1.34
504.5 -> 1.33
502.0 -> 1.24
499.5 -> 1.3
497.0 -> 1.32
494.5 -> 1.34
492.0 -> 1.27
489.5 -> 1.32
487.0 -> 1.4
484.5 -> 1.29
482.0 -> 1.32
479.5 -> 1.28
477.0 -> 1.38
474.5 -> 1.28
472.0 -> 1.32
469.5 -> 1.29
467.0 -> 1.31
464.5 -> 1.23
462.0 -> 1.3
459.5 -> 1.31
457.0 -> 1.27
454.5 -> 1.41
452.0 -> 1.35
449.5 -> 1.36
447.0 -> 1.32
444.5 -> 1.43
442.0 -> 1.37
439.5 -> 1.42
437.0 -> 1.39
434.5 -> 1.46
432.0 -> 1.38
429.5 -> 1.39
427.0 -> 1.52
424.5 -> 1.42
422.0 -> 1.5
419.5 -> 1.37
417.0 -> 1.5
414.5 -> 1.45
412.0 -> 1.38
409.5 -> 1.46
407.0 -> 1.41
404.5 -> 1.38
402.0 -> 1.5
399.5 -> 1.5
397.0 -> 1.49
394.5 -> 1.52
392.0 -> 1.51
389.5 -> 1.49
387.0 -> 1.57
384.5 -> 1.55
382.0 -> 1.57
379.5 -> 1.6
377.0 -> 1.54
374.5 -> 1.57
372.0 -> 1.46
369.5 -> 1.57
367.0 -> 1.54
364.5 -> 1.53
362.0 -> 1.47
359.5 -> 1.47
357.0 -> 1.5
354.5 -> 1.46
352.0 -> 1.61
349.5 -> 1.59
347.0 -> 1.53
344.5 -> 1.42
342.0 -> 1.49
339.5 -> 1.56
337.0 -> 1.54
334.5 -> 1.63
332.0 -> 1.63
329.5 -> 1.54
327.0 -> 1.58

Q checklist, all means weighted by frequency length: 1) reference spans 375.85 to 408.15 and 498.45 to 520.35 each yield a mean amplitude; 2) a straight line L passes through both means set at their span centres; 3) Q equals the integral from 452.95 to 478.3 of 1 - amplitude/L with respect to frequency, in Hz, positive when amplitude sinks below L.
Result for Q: 1.53 Hz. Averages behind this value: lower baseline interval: 1.51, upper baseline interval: 1.33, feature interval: 1.31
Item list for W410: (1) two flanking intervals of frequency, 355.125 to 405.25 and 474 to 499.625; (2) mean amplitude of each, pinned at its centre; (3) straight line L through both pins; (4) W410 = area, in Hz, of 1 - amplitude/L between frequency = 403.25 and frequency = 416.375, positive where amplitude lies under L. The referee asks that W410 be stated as 0.4 Hz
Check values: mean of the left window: 1.52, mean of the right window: 1.32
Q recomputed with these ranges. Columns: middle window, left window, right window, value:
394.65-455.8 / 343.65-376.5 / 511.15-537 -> 1.0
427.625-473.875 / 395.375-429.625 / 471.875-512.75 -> 1.3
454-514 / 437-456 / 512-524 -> 1.6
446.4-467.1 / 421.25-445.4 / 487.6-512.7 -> 1.1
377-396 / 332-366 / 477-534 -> -0.8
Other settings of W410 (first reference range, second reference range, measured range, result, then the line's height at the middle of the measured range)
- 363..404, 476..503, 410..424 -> 0.2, 1.46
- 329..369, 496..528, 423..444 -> 0.1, 1.43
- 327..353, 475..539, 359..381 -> -0.2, 1.51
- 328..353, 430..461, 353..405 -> -1.0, 1.49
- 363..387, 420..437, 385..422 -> 0.5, 1.49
